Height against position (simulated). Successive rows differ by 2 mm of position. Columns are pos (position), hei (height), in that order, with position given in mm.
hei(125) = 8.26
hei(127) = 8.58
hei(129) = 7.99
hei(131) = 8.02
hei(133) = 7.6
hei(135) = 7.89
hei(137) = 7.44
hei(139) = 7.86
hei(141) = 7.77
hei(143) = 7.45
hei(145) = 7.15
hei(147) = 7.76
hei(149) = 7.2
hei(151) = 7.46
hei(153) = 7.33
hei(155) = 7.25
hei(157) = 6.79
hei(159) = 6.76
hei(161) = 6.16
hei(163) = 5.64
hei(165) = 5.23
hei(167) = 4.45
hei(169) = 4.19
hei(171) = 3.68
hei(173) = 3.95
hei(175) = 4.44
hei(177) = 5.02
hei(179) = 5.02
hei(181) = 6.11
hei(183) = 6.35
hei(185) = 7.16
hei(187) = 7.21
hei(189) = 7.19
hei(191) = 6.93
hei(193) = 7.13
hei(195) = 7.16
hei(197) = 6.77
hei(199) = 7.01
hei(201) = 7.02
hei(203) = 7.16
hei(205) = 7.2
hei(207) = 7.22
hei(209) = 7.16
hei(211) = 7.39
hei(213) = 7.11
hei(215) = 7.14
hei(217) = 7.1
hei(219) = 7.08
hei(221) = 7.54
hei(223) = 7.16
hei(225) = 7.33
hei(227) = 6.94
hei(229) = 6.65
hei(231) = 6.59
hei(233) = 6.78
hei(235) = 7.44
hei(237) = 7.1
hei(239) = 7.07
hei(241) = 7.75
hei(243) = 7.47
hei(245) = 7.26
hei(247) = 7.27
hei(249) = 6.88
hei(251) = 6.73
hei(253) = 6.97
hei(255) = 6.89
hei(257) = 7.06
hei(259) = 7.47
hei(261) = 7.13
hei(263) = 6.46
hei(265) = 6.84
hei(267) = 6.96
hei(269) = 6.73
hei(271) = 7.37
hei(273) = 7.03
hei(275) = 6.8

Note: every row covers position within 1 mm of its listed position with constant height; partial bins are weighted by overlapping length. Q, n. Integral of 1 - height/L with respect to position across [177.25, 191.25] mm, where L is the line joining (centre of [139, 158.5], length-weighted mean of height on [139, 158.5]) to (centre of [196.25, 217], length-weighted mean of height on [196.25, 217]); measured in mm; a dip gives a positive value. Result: 1.5 mm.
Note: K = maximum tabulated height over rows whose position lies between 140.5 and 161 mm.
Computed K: 7.77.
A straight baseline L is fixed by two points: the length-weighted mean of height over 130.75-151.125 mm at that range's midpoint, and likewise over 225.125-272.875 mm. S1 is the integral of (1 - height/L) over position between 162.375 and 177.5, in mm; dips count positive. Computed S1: 5.9 mm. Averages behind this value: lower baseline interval 7.59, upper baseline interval 7.04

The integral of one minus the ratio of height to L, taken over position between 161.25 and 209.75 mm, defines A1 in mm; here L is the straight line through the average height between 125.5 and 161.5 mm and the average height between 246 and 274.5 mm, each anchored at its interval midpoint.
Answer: 8.0 mm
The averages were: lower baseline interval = 7.5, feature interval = 6.1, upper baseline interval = 6.98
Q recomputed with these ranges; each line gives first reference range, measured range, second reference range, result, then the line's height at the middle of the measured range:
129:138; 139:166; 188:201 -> 2.1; 7.54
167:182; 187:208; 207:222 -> -3.4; 6.11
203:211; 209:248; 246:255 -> -0.5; 7.09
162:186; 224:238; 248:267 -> -1.4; 6.36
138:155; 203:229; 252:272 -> 0.0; 7.19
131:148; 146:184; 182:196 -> 7.8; 7.32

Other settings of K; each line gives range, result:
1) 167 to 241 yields 7.75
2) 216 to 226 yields 7.54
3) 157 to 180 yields 6.79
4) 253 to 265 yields 7.47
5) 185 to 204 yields 7.21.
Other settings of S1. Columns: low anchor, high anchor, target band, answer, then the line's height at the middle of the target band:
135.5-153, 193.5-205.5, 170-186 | 4.4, 7.23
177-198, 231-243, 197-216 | -0.8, 6.84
